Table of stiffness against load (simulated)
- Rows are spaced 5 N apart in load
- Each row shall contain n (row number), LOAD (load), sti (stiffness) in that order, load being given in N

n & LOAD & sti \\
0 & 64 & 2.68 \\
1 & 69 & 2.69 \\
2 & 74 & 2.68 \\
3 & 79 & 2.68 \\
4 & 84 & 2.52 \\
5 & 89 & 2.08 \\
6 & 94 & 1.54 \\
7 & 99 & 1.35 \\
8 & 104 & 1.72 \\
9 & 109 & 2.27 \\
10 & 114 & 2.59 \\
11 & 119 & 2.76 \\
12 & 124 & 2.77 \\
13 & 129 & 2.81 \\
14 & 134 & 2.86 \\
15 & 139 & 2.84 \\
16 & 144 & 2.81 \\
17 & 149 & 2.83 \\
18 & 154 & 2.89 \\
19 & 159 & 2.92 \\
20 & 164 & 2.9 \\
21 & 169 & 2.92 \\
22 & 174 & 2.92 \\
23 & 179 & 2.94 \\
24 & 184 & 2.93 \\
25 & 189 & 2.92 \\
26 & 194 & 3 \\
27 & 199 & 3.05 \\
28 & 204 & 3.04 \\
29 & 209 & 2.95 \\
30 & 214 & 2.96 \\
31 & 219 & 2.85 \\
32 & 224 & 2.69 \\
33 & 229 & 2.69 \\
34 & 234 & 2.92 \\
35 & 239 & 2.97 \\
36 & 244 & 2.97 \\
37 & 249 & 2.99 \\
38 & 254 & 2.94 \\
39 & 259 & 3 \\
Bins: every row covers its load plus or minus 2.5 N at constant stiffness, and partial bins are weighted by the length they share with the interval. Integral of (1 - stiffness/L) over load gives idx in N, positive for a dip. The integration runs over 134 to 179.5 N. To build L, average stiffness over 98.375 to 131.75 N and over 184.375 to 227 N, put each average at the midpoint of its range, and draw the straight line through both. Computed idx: -4.3 N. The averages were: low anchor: 2.38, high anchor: 2.93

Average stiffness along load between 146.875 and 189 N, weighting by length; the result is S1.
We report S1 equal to 2.91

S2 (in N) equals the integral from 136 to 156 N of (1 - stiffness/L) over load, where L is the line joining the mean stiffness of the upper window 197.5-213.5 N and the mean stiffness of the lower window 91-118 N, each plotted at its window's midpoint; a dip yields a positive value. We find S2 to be -3.9 N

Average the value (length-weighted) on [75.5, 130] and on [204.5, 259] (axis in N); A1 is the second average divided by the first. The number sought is 1.3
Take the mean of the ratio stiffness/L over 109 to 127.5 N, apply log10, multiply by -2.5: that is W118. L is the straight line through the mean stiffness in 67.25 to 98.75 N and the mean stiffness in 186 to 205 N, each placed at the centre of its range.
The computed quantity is -0.06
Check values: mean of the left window 2.28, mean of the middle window 2.65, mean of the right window 3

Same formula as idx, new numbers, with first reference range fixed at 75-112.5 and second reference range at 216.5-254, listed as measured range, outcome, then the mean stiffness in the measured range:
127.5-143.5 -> -3.7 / 2.83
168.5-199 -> -4.4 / 2.95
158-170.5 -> -2.3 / 2.91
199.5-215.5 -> -1.6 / 2.99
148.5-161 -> -2.5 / 2.89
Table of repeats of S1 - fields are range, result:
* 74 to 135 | 2.33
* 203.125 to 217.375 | 2.97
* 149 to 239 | 2.91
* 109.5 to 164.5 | 2.79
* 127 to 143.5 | 2.83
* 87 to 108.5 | 1.72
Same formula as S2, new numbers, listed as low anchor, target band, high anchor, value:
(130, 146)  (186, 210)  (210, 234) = -1.44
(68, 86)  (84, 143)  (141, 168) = 8.80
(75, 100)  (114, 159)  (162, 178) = -3.95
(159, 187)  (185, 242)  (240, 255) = 0.66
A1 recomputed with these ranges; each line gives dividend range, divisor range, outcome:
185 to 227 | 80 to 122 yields 1.37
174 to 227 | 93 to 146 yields 1.21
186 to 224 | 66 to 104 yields 1.34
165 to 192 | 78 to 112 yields 1.46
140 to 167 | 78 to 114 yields 1.41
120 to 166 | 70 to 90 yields 1.12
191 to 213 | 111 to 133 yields 1.10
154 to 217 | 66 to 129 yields 1.27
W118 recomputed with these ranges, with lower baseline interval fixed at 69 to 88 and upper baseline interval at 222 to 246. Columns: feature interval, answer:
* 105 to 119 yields 0.10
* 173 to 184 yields -0.07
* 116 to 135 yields -0.05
